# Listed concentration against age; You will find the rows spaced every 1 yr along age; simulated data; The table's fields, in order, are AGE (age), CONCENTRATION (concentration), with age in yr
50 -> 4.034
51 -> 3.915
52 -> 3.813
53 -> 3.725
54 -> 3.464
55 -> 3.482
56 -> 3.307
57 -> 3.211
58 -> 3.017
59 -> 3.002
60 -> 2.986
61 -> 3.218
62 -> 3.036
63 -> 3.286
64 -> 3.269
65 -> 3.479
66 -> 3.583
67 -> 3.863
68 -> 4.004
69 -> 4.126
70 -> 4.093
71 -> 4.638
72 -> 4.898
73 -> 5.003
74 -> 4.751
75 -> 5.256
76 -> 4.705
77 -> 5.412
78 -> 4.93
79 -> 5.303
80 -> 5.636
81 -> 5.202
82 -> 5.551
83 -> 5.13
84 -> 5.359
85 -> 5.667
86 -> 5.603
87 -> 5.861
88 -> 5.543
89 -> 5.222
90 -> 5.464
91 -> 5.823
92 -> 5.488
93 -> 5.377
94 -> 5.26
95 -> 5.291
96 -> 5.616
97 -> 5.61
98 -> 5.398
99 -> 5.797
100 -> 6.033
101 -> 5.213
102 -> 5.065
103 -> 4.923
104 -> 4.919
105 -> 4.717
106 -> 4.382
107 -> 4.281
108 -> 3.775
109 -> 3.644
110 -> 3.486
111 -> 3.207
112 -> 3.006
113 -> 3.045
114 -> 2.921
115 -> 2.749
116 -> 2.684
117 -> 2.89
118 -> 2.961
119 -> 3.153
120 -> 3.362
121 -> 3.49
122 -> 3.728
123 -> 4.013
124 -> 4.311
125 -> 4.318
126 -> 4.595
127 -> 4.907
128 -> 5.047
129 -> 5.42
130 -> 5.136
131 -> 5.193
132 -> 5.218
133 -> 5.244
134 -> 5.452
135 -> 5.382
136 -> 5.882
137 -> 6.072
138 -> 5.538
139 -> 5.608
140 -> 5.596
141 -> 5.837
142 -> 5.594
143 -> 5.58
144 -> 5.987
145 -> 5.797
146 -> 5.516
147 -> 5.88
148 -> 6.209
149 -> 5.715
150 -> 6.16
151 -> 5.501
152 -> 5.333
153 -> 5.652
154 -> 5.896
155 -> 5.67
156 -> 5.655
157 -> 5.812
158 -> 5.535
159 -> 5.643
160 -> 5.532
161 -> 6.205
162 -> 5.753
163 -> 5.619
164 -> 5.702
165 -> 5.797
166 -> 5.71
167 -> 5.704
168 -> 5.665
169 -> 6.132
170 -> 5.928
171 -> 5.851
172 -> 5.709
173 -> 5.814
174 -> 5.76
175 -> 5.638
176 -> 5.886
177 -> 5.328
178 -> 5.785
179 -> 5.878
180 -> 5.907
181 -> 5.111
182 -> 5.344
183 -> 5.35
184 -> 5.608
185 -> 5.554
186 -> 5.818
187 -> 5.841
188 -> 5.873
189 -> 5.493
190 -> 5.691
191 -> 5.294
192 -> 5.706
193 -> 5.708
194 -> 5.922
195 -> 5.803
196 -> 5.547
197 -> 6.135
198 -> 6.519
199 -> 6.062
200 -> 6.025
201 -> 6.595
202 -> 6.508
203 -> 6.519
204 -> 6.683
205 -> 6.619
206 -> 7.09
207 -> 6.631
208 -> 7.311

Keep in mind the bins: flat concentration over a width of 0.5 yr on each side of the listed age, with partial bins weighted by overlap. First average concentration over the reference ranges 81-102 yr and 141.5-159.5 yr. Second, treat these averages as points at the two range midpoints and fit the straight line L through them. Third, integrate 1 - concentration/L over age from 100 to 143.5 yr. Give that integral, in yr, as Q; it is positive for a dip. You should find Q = 8.9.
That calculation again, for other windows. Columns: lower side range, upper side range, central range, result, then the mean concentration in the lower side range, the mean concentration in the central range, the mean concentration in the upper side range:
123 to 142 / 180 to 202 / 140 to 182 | -1.8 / 5.24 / 5.73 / 5.78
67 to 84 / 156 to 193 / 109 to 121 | 4.9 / 4.9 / 3.09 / 5.69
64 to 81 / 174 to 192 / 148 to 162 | -1.0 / 4.58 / 5.73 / 5.62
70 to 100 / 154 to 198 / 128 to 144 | 0.1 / 5.33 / 5.52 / 5.72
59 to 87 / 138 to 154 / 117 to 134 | 3.3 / 4.51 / 4.37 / 5.73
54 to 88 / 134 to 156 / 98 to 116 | 3.0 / 4.36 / 4.18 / 5.73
